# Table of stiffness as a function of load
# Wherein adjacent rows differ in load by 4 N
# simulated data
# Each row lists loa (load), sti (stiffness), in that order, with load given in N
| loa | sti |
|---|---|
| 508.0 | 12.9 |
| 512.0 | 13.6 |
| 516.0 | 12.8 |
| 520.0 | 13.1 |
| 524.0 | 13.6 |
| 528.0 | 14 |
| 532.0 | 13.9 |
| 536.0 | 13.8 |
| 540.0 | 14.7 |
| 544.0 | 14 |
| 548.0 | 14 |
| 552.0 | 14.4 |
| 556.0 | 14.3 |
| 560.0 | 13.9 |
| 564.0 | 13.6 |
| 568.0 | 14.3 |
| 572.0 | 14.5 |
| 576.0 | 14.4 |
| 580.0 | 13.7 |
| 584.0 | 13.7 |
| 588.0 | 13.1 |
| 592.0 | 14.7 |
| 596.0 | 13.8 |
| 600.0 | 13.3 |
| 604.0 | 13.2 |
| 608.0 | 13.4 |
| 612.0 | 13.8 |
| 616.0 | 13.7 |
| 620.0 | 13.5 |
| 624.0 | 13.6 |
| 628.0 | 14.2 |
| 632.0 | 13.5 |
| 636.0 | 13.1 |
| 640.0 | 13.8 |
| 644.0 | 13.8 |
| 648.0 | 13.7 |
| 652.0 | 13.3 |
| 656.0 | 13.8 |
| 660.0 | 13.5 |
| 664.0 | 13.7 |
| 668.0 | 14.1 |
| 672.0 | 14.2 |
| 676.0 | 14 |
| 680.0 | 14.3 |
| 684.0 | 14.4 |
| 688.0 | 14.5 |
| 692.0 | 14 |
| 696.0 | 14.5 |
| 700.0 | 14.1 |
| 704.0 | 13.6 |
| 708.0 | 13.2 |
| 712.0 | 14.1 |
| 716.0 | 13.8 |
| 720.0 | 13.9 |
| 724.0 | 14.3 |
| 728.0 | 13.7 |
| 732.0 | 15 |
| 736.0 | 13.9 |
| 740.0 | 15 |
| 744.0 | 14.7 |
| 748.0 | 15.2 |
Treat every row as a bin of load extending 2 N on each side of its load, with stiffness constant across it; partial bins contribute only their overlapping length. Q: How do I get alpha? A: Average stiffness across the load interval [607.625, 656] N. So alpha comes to 13.6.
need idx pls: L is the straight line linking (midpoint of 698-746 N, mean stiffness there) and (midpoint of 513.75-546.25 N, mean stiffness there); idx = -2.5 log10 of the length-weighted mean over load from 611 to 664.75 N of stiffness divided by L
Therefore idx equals 0.02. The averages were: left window 13.7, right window 14.1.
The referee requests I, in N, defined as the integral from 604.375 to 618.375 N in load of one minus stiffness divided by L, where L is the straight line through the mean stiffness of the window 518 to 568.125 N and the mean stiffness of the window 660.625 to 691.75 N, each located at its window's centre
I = 0.5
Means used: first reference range 14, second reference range 14.1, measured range 13.6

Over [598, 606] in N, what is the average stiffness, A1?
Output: 13.2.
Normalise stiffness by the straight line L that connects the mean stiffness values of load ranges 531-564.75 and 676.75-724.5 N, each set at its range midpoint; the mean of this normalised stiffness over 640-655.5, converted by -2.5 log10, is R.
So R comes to 0.03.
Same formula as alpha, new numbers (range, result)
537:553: 14.2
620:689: 13.8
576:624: 13.7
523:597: 14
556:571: 14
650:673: 13.7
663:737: 14.1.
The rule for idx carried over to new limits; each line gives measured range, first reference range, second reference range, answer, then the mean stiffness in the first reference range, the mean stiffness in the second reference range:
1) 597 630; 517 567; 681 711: 0.03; 13.9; 14.1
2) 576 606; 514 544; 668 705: 0.02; 13.7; 14.2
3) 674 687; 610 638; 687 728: -0.03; 13.6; 14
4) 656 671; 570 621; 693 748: 0.01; 13.8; 14.2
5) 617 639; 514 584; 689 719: 0.03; 13.9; 13.9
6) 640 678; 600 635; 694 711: -0.01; 13.6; 13.9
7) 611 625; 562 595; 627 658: 0.01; 14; 13.6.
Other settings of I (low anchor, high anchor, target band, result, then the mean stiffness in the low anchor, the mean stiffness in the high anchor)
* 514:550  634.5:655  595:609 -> 0.2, 13.8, 13.6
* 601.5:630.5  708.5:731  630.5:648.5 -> 0.2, 13.6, 14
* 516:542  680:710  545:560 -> -0.4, 13.8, 14.1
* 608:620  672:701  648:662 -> 0.4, 13.7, 14.3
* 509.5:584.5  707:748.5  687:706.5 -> 0.1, 13.9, 14.2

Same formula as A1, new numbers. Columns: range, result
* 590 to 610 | 13.7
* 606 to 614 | 13.6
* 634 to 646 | 13.6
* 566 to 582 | 14.2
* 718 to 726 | 14.1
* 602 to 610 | 13.3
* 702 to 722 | 13.7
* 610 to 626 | 13.7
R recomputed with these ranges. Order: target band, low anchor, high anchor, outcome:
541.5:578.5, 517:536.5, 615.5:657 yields -0.04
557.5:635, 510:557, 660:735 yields 0.01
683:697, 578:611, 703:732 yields -0.04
